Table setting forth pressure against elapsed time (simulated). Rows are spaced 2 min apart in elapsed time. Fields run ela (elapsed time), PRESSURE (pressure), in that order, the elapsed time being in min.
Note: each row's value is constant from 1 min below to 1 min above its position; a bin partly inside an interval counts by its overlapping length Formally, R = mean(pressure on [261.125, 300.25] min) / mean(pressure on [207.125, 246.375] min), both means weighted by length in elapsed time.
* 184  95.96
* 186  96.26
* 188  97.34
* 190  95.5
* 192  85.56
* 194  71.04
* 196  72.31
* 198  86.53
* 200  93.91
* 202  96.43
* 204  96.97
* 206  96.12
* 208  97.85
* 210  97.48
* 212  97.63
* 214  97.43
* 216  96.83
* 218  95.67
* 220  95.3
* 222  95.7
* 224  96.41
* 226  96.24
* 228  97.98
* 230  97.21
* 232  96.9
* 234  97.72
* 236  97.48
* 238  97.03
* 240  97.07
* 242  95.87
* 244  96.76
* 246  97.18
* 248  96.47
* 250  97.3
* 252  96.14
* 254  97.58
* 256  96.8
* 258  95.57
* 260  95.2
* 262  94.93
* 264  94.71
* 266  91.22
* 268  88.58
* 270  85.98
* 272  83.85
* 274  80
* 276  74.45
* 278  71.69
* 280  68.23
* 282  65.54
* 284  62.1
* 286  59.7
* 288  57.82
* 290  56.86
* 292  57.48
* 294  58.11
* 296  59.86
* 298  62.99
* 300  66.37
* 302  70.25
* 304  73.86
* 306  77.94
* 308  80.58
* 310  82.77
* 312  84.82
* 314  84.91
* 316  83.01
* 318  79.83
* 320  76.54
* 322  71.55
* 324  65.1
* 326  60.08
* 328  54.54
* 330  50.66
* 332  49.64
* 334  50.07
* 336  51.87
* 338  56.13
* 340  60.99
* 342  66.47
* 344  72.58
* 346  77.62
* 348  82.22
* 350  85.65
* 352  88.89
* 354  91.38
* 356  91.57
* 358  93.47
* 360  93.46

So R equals 0.74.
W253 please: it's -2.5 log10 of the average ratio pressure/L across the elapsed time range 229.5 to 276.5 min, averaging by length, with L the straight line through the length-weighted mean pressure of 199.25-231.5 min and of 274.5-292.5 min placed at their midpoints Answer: -0.189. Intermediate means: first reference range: 96.6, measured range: 93.6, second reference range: 64.4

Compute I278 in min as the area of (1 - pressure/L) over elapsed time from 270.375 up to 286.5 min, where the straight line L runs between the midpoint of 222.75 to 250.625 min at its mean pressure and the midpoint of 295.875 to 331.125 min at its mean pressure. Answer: 2.3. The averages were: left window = 97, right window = 71.6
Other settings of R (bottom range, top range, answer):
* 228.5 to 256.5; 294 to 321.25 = 0.77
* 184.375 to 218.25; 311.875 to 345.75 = 0.71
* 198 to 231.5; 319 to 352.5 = 0.68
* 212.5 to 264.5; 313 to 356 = 0.73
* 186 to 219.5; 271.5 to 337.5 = 0.73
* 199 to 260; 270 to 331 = 0.72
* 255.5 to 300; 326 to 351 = 0.84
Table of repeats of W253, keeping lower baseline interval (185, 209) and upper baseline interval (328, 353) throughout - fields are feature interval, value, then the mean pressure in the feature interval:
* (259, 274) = -0.15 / 89.9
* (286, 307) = 0.15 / 63.9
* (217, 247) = -0.15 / 96.7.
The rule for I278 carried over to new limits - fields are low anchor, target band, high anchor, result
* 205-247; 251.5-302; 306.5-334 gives 4.0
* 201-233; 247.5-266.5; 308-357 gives -1.6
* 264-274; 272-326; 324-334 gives -0.8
